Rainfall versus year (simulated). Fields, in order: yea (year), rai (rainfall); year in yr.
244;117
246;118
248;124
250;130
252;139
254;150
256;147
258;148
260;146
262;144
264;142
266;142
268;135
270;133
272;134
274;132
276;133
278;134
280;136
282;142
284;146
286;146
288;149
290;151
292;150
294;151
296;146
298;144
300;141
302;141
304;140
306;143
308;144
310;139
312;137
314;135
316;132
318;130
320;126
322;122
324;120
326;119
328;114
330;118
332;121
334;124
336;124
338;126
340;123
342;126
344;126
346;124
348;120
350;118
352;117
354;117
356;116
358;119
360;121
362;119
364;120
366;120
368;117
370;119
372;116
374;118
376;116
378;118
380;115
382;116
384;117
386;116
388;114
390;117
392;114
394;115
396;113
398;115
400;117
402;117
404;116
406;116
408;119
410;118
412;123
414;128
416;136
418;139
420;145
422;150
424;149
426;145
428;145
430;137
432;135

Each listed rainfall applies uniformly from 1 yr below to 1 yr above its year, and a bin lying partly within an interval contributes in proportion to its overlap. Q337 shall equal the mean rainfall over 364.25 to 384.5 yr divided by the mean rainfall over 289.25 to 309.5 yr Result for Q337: 0.8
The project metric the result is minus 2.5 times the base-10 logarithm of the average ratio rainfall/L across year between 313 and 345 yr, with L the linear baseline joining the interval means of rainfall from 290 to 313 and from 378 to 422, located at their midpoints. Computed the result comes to 0.109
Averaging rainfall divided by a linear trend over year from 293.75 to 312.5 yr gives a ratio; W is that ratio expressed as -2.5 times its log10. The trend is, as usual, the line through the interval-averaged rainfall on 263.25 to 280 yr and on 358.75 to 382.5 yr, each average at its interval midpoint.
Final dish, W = -0.10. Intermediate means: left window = 136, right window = 118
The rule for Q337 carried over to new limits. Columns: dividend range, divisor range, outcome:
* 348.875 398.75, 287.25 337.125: 0.87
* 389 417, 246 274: 0.86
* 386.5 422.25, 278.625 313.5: 0.85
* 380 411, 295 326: 0.86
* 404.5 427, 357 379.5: 1.12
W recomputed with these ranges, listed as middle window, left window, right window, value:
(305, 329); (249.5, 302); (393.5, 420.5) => 0.048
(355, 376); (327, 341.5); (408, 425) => 0.074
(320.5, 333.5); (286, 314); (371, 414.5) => 0.142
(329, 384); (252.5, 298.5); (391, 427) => 0.112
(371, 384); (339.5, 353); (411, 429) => 0.115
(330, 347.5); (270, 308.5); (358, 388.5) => 0.033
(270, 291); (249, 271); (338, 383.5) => -0.024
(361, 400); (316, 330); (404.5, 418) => 0.063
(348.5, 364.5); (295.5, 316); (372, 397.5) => 0.055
